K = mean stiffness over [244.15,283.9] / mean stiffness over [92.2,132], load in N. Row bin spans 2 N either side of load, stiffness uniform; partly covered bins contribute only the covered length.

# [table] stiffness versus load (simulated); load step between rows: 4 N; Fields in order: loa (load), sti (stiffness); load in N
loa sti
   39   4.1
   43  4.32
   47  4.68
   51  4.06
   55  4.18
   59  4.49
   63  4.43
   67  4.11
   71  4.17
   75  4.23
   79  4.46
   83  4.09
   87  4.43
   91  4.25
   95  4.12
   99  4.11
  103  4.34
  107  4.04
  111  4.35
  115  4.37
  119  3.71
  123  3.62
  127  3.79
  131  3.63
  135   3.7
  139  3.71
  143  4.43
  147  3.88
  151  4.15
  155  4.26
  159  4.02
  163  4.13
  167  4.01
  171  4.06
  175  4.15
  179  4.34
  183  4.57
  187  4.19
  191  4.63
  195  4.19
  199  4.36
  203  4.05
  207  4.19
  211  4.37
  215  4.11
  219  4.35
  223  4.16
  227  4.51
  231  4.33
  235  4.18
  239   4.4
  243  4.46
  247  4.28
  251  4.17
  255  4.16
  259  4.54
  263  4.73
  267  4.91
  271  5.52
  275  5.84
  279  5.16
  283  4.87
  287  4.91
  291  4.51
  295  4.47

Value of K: 1.20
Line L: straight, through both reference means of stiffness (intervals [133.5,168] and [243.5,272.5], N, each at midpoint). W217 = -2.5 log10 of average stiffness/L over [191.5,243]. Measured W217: 0.02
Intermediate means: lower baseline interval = 4.04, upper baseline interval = 4.59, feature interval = 4.28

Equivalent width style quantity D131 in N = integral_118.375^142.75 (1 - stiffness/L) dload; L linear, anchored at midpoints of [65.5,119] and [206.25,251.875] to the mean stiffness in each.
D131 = 2.8 N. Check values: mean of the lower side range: 4.22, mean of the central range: 3.75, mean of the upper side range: 4.3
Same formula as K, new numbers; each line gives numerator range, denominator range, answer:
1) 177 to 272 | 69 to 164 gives 1.08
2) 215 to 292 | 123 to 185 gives 1.14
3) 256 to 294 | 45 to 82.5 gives 1.15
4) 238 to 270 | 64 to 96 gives 1.06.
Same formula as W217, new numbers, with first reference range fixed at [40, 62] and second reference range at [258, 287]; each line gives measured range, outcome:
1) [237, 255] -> 0.161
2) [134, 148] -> 0.176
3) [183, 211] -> 0.127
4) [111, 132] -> 0.178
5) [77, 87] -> 0.034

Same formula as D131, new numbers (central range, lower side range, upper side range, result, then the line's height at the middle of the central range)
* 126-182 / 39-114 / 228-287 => 5.23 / 4.45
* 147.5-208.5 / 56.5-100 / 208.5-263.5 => 1.31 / 4.3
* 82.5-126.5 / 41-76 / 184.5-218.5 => 1.74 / 4.29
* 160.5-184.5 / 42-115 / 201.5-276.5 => 1.07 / 4.39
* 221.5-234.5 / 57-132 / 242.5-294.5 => 0.86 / 4.63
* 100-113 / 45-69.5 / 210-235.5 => 0.24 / 4.31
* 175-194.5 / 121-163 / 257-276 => -0.29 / 4.32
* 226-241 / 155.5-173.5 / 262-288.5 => 1.27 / 4.75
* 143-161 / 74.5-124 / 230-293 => 0.93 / 4.34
